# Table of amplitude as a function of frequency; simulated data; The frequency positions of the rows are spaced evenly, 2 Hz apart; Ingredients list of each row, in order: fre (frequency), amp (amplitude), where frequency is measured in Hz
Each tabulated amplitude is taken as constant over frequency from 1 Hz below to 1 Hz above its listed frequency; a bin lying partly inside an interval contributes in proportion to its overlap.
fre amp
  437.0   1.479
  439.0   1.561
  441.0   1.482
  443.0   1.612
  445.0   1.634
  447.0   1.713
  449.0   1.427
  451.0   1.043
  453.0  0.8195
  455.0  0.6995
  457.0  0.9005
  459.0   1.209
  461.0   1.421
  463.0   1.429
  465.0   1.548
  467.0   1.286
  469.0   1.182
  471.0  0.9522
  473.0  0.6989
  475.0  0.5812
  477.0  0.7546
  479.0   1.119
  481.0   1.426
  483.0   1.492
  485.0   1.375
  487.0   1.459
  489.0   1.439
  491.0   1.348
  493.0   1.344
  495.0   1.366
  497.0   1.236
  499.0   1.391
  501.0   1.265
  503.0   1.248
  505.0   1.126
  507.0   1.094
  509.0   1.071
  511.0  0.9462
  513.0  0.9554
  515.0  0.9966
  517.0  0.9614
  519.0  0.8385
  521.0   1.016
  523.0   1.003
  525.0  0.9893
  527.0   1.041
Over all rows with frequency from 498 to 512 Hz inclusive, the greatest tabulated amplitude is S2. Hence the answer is 1.391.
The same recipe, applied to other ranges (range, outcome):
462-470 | 1.548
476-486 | 1.492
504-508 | 1.126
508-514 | 1.071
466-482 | 1.426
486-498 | 1.459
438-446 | 1.634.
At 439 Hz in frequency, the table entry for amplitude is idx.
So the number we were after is 1.561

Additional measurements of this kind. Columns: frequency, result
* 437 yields 1.479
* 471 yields 0.9522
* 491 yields 1.348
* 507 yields 1.094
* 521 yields 1.016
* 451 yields 1.043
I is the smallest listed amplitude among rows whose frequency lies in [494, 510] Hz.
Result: 1.071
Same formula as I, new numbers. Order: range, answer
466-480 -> 0.5812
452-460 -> 0.6995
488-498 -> 1.236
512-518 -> 0.9554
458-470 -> 1.182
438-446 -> 1.482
